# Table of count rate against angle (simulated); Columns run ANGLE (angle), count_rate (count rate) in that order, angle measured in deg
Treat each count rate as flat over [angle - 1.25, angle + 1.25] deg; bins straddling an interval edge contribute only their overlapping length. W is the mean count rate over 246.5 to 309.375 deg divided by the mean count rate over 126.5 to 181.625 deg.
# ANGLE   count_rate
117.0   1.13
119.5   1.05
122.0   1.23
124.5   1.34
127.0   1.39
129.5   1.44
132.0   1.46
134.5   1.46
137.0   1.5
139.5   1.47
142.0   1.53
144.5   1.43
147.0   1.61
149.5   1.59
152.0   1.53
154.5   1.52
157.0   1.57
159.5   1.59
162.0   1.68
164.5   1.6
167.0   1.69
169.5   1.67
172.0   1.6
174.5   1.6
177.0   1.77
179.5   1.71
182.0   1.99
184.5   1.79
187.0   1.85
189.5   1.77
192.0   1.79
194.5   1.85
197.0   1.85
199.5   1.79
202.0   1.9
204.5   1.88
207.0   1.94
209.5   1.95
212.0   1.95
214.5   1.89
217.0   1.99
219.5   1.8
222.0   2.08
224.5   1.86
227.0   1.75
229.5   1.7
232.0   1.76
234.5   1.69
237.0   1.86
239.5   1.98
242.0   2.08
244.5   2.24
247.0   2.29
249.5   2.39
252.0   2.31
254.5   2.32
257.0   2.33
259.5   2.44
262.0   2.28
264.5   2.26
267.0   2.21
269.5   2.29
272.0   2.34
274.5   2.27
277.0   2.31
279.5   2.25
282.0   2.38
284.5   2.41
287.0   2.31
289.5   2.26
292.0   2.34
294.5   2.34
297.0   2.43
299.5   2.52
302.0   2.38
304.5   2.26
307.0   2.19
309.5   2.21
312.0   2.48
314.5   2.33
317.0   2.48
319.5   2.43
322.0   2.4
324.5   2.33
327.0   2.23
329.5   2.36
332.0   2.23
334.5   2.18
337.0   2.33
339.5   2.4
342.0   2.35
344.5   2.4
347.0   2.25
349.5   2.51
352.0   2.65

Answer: 1.48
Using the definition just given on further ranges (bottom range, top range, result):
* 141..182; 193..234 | 1.15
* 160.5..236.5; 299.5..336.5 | 1.29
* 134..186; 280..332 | 1.45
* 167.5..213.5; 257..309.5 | 1.28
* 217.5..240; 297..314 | 1.28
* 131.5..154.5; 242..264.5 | 1.53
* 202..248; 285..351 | 1.22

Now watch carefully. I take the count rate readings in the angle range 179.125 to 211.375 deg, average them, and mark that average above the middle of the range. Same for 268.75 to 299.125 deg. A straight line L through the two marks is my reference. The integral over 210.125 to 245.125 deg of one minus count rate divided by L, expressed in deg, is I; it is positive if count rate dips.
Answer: 2.3 deg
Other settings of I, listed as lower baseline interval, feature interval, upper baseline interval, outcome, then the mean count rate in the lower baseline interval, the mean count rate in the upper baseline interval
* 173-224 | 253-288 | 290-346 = -2.7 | 1.86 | 2.34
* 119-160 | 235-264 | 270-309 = -1.6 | 1.46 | 2.33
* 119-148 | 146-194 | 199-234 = -1.9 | 1.42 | 1.87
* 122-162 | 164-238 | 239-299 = 2.0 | 1.49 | 2.3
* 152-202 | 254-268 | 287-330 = -1.2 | 1.72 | 2.35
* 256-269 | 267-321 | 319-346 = -0.6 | 2.3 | 2.33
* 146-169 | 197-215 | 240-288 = 0.2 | 1.6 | 2.3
